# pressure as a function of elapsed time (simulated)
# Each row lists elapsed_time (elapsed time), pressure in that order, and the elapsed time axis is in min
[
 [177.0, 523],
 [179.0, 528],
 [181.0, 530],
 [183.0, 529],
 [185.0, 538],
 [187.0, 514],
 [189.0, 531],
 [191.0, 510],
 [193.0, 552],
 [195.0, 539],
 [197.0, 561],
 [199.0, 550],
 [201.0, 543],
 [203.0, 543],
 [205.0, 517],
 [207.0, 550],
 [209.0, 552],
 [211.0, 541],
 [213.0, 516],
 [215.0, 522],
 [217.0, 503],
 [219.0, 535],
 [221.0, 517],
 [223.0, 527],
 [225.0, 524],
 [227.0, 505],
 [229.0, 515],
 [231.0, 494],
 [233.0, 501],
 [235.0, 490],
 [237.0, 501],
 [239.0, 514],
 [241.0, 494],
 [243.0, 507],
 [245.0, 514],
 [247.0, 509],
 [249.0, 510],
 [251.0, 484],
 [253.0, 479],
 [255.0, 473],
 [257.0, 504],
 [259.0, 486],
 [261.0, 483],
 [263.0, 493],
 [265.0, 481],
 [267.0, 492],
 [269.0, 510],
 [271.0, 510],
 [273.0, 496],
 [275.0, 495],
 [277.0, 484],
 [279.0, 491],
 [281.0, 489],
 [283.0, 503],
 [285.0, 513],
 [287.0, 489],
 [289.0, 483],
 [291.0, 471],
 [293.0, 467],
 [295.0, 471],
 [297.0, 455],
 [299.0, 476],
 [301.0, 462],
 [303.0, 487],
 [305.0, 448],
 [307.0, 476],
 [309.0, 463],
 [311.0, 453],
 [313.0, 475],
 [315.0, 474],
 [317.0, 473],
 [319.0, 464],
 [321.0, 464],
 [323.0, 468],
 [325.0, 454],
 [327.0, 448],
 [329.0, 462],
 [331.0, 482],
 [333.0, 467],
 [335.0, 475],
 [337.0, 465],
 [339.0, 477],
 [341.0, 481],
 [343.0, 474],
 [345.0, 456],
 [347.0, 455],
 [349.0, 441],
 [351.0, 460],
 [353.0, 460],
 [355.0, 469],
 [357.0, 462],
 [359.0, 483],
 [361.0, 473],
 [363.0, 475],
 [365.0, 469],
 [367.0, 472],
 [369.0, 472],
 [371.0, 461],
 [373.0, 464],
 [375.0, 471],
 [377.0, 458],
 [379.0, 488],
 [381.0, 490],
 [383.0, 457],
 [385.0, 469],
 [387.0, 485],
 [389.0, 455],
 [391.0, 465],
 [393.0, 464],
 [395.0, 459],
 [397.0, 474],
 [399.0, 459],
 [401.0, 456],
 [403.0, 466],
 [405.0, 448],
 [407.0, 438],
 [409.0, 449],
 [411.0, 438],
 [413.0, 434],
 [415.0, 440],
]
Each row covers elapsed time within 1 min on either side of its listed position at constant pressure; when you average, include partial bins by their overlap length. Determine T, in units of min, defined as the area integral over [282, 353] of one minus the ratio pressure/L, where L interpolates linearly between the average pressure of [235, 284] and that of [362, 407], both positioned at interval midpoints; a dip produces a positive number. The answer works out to 1.9 min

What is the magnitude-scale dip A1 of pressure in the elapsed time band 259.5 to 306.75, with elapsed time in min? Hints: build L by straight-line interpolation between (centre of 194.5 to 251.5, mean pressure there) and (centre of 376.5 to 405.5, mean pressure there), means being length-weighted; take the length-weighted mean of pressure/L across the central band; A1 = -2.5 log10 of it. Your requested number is 0.036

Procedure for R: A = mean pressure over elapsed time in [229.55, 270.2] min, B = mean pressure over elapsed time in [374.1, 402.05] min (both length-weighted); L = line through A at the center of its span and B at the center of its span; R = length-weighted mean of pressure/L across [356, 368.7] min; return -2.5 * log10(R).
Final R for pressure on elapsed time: 0.00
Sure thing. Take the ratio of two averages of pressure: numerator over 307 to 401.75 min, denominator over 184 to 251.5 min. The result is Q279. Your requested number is 0.9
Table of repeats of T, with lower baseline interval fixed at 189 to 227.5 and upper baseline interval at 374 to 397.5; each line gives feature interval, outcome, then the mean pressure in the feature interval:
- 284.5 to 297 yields 0.60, 479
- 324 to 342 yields 0.75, 468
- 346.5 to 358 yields 0.56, 458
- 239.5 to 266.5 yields 1.18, 494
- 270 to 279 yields 0.23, 496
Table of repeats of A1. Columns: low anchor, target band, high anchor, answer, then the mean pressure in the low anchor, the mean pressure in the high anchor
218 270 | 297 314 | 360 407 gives 0.04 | 502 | 467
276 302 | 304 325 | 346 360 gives 0.02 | 481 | 461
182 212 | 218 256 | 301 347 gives 0.02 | 538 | 467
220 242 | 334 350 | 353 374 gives 0.02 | 507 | 470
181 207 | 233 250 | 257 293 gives 0.01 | 536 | 492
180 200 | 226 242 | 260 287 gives 0.03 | 535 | 495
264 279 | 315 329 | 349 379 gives 0.04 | 495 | 468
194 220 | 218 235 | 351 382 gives 0.03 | 536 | 471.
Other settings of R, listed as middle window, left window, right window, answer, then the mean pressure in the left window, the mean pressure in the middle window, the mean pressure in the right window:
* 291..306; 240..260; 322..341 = 0.03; 496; 467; 467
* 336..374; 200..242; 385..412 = 0.02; 519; 467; 459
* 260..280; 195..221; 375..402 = 0.04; 535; 494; 468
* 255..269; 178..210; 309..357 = 0.03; 537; 490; 465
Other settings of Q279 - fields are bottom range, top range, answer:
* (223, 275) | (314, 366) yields 0.93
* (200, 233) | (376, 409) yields 0.88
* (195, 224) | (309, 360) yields 0.87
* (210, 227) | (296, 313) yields 0.89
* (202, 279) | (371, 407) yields 0.92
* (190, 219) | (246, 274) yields 0.92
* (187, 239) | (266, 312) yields 0.92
